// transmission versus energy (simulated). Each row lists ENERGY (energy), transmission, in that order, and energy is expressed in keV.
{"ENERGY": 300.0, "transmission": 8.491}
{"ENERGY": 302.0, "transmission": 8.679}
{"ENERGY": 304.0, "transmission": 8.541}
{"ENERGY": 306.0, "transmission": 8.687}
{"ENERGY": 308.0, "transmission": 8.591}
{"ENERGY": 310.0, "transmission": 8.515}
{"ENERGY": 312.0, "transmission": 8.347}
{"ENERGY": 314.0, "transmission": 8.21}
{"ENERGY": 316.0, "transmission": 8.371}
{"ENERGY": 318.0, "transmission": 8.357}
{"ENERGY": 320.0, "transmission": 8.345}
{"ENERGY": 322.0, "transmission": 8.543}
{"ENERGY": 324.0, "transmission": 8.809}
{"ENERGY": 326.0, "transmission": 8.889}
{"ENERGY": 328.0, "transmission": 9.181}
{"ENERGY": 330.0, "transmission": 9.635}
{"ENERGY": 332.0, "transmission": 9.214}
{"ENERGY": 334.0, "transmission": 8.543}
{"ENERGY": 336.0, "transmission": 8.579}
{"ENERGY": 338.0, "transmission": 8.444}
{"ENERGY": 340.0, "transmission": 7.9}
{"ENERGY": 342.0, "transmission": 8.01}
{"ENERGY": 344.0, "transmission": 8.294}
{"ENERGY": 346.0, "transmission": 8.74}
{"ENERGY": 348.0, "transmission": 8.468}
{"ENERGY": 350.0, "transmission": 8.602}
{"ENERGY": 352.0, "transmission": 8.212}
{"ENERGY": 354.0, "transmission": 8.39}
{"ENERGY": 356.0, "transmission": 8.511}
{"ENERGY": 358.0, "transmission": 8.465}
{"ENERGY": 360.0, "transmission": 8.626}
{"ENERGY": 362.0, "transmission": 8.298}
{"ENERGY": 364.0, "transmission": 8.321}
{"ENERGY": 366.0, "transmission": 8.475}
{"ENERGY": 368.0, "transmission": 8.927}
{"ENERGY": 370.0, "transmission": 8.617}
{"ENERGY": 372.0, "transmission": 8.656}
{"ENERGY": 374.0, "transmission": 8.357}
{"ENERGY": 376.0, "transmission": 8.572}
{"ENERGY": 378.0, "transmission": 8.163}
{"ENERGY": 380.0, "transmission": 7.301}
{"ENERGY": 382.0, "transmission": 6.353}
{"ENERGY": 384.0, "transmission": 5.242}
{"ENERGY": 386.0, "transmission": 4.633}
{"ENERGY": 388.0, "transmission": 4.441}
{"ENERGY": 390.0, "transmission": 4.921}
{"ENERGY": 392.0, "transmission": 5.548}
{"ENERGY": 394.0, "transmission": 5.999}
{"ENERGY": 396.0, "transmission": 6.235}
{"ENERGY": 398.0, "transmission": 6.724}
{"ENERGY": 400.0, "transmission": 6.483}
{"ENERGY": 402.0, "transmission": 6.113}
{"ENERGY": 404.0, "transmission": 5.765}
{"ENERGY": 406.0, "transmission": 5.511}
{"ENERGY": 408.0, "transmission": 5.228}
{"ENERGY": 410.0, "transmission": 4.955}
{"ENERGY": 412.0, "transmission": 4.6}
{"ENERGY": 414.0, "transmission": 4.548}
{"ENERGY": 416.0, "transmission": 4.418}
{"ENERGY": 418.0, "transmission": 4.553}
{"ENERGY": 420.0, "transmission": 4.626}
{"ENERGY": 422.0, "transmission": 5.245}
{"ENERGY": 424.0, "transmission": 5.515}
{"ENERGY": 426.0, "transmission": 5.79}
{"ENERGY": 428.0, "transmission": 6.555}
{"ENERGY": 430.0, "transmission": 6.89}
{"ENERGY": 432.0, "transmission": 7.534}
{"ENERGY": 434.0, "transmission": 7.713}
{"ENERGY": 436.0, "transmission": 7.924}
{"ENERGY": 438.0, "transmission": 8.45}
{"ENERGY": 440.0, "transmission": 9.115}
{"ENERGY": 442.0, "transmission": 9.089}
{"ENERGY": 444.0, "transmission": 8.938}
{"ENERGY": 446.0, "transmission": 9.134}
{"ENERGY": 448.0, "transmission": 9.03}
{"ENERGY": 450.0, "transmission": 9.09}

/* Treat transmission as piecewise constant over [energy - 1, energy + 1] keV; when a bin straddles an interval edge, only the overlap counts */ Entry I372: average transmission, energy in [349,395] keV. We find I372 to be 7.46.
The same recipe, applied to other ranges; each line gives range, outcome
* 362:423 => 6.28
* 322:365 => 8.58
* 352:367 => 8.43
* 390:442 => 6.12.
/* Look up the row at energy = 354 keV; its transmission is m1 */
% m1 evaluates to 8.39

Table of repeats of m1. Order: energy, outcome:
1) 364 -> 8.321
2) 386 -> 4.633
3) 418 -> 4.553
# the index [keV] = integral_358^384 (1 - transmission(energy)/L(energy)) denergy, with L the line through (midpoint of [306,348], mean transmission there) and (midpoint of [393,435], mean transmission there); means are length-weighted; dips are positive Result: -3.5 keV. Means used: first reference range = 8.58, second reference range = 5.76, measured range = 8.12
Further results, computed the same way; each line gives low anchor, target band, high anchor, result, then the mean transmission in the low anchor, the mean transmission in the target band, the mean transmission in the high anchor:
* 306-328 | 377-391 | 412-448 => 3.1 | 8.54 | 5.86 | 6.83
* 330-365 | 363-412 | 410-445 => 6.1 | 8.48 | 6.61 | 6.51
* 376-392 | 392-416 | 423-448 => 3.8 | 6.01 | 5.6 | 7.77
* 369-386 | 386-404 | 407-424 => 1.3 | 7.48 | 5.74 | 4.82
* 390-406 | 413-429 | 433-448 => 4.9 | 6.01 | 5.16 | 8.65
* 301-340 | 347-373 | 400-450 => -2.1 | 8.64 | 8.51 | 6.6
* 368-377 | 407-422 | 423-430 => 4.3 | 8.59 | 4.74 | 6.09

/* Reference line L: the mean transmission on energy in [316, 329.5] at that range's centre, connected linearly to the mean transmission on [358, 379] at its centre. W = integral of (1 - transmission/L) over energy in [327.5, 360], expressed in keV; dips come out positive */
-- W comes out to 0.2 keV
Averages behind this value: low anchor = 8.7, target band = 8.57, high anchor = 8.5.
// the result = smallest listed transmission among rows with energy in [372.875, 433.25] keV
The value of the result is 4.418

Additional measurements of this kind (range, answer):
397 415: 4.548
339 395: 4.441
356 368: 8.298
